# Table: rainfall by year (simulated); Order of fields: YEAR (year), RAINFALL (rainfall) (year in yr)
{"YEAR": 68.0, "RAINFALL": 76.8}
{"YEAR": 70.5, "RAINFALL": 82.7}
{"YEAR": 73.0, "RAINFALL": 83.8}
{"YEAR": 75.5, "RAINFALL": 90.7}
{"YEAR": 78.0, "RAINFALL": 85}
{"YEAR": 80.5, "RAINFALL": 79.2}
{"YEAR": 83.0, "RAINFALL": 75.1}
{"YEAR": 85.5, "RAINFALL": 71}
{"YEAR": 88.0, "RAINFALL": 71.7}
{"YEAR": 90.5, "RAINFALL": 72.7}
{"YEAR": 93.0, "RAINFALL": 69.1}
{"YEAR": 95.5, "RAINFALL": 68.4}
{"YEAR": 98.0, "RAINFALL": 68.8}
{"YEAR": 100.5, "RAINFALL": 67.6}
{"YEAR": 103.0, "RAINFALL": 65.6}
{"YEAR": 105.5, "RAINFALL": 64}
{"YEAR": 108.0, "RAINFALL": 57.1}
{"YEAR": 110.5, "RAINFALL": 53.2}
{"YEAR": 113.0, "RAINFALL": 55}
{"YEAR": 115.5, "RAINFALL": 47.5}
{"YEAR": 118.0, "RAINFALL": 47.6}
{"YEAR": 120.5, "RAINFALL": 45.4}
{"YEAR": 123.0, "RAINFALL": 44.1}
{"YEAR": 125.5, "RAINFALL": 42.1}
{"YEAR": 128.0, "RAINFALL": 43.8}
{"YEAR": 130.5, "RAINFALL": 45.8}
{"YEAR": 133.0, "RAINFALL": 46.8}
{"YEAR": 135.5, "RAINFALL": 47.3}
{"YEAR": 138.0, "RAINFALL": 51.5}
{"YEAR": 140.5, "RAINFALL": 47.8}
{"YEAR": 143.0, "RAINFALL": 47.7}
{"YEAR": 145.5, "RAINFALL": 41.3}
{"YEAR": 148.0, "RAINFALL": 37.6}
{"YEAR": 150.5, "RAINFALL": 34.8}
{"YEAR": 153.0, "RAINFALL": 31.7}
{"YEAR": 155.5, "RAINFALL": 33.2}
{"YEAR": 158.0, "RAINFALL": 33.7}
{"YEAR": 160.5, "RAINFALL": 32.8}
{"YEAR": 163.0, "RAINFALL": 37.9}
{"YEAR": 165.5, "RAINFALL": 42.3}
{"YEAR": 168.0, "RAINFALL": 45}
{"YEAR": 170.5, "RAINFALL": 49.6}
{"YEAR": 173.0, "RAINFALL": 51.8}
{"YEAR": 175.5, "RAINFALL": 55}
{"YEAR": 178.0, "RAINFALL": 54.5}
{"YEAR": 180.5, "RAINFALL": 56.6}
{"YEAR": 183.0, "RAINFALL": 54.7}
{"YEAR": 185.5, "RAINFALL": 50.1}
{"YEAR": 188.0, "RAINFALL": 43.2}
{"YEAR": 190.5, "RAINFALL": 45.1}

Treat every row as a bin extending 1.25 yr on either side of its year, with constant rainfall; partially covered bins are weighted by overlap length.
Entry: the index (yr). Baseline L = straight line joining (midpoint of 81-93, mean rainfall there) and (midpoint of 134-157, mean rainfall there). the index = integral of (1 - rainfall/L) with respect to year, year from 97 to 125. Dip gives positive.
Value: 2.2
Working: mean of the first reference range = 72.7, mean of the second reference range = 41.4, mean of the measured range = 55.5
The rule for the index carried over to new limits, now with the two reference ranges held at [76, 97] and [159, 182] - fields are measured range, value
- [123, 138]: 3.6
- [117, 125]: 2.3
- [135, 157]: 5.7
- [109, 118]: 2.0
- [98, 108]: 0.6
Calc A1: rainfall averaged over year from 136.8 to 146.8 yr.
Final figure 47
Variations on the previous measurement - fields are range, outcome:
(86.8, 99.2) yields 70.1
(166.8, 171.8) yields 47.4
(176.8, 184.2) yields 55.3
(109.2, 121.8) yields 49.7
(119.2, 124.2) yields 44.8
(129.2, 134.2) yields 46.3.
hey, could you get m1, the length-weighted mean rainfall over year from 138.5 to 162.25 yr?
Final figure 38.3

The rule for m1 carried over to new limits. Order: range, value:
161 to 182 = 48.6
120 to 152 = 44.2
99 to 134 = 52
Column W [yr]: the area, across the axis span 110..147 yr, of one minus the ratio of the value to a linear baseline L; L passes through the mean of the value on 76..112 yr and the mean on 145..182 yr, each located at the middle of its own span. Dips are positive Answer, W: 6.0 yr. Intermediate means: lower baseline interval 69.5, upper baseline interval 42.6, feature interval 46.9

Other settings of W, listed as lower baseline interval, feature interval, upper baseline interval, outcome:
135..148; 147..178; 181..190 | 4.5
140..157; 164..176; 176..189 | -0.2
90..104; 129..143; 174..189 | 3.1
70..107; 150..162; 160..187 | 4.6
